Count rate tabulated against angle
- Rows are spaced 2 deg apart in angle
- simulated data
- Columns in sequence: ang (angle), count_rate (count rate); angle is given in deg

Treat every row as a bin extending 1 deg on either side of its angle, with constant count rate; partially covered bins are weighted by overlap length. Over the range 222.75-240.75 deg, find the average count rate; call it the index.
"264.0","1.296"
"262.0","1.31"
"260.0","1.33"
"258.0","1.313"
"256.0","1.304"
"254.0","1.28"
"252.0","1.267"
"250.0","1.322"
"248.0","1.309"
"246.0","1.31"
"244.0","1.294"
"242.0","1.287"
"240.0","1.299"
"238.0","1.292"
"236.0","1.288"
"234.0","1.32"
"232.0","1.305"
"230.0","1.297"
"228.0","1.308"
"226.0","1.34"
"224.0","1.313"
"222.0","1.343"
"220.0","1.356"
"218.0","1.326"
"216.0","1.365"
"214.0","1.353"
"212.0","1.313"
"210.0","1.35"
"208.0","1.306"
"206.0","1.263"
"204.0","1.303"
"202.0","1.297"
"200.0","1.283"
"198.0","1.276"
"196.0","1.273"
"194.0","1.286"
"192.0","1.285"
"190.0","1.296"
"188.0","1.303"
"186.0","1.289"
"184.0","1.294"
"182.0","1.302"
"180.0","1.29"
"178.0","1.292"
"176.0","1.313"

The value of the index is 1.31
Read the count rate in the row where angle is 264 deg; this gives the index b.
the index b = 1.296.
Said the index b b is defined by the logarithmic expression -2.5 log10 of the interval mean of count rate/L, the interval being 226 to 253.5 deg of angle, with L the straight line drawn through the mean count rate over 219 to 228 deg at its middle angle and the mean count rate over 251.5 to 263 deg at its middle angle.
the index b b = 0.01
